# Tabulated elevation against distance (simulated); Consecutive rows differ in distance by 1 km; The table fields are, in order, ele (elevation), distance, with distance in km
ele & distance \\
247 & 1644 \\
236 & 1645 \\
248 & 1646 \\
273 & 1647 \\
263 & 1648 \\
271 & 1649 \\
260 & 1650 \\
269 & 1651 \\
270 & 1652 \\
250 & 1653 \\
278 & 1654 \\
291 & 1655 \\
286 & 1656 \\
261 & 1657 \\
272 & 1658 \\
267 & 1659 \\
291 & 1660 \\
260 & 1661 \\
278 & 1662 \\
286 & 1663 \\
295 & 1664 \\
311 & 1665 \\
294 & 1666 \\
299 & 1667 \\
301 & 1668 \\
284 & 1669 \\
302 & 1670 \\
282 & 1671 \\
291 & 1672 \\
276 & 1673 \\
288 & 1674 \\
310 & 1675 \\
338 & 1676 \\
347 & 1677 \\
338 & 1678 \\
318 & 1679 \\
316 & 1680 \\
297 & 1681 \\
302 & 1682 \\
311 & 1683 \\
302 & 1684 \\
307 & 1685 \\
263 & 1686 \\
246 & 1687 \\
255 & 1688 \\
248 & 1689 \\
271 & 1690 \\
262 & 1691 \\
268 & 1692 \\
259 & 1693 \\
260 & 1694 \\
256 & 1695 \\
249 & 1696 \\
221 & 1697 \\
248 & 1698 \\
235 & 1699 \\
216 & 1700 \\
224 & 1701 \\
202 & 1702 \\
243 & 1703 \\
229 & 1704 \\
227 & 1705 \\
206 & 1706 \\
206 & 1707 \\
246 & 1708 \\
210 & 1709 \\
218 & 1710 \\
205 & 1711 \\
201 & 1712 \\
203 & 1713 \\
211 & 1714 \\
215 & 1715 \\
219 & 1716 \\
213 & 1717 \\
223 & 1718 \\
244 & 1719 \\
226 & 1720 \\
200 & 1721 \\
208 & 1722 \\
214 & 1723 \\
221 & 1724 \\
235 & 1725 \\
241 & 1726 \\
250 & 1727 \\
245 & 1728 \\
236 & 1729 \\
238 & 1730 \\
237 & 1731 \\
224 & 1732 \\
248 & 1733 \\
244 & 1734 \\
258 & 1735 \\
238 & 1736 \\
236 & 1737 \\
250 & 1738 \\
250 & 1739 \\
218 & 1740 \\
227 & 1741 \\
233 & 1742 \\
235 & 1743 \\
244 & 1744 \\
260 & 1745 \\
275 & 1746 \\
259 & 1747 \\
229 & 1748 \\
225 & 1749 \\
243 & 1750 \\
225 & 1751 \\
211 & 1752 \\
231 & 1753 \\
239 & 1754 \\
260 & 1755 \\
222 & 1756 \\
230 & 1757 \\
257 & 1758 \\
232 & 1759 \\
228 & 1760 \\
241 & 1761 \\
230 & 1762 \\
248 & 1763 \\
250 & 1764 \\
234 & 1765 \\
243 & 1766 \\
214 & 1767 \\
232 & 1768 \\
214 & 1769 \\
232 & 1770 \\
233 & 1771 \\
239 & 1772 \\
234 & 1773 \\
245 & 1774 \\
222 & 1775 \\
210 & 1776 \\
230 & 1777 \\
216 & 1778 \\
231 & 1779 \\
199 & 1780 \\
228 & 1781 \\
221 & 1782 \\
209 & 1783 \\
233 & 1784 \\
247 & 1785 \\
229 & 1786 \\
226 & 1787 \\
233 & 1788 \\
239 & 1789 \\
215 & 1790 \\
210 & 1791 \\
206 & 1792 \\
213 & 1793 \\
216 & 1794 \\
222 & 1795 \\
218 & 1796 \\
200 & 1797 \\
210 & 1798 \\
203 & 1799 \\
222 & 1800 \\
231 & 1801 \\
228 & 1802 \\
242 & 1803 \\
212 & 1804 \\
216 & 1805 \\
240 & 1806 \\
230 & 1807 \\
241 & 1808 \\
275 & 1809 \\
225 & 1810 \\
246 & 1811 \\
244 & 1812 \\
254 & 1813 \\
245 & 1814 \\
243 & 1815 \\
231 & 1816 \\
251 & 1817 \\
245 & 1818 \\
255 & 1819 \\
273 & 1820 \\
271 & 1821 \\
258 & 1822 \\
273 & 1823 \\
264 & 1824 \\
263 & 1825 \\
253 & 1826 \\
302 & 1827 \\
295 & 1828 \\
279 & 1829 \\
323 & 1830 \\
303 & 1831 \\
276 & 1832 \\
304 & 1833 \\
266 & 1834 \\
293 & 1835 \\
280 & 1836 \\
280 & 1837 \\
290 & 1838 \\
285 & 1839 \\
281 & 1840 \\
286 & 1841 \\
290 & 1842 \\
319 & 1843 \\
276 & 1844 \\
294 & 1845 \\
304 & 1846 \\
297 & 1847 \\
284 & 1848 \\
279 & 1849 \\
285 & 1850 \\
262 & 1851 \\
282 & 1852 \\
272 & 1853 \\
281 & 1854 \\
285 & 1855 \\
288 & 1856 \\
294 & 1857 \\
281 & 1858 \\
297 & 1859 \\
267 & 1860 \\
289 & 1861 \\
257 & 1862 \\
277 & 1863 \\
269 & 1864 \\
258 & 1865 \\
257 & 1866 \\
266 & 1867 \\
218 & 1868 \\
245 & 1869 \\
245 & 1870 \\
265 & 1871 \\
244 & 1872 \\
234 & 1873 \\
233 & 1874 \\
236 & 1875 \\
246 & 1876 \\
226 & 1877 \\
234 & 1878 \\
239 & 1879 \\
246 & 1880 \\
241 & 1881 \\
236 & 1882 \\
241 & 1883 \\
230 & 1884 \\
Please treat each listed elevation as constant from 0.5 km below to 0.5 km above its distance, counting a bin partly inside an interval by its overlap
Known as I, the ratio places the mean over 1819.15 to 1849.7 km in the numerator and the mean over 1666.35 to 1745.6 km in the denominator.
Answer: 1.13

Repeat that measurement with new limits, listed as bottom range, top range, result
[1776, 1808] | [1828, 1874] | 1.25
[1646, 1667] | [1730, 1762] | 0.86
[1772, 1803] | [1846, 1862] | 1.27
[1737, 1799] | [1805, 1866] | 1.19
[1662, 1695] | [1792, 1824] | 0.81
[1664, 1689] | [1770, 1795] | 0.75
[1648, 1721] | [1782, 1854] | 0.97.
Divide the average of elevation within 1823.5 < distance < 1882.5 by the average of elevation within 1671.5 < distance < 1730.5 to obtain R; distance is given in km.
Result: 1.09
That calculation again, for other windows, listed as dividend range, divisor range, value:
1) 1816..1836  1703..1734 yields 1.23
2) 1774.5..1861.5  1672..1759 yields 1.04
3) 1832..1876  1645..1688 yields 0.95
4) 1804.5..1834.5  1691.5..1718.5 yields 1.15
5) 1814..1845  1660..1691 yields 0.94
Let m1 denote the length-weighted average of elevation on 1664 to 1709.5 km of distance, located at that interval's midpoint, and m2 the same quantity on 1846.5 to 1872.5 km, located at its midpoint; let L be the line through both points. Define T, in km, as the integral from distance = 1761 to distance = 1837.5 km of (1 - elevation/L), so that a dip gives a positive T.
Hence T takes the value 8.2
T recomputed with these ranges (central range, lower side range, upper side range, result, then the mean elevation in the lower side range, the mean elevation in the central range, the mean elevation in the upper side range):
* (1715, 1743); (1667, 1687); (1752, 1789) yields 3.2 km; 302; 232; 231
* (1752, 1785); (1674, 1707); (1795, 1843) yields 3.9 km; 267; 231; 258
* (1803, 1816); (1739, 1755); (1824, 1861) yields 1.5 km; 238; 239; 286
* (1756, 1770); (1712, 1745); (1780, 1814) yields -0.3 km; 231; 234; 227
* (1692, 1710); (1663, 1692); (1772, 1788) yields 3.0 km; 294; 232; 226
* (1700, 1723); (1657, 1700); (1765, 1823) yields 4.3 km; 282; 217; 231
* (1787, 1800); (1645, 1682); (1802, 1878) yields 2.7 km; 287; 216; 266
